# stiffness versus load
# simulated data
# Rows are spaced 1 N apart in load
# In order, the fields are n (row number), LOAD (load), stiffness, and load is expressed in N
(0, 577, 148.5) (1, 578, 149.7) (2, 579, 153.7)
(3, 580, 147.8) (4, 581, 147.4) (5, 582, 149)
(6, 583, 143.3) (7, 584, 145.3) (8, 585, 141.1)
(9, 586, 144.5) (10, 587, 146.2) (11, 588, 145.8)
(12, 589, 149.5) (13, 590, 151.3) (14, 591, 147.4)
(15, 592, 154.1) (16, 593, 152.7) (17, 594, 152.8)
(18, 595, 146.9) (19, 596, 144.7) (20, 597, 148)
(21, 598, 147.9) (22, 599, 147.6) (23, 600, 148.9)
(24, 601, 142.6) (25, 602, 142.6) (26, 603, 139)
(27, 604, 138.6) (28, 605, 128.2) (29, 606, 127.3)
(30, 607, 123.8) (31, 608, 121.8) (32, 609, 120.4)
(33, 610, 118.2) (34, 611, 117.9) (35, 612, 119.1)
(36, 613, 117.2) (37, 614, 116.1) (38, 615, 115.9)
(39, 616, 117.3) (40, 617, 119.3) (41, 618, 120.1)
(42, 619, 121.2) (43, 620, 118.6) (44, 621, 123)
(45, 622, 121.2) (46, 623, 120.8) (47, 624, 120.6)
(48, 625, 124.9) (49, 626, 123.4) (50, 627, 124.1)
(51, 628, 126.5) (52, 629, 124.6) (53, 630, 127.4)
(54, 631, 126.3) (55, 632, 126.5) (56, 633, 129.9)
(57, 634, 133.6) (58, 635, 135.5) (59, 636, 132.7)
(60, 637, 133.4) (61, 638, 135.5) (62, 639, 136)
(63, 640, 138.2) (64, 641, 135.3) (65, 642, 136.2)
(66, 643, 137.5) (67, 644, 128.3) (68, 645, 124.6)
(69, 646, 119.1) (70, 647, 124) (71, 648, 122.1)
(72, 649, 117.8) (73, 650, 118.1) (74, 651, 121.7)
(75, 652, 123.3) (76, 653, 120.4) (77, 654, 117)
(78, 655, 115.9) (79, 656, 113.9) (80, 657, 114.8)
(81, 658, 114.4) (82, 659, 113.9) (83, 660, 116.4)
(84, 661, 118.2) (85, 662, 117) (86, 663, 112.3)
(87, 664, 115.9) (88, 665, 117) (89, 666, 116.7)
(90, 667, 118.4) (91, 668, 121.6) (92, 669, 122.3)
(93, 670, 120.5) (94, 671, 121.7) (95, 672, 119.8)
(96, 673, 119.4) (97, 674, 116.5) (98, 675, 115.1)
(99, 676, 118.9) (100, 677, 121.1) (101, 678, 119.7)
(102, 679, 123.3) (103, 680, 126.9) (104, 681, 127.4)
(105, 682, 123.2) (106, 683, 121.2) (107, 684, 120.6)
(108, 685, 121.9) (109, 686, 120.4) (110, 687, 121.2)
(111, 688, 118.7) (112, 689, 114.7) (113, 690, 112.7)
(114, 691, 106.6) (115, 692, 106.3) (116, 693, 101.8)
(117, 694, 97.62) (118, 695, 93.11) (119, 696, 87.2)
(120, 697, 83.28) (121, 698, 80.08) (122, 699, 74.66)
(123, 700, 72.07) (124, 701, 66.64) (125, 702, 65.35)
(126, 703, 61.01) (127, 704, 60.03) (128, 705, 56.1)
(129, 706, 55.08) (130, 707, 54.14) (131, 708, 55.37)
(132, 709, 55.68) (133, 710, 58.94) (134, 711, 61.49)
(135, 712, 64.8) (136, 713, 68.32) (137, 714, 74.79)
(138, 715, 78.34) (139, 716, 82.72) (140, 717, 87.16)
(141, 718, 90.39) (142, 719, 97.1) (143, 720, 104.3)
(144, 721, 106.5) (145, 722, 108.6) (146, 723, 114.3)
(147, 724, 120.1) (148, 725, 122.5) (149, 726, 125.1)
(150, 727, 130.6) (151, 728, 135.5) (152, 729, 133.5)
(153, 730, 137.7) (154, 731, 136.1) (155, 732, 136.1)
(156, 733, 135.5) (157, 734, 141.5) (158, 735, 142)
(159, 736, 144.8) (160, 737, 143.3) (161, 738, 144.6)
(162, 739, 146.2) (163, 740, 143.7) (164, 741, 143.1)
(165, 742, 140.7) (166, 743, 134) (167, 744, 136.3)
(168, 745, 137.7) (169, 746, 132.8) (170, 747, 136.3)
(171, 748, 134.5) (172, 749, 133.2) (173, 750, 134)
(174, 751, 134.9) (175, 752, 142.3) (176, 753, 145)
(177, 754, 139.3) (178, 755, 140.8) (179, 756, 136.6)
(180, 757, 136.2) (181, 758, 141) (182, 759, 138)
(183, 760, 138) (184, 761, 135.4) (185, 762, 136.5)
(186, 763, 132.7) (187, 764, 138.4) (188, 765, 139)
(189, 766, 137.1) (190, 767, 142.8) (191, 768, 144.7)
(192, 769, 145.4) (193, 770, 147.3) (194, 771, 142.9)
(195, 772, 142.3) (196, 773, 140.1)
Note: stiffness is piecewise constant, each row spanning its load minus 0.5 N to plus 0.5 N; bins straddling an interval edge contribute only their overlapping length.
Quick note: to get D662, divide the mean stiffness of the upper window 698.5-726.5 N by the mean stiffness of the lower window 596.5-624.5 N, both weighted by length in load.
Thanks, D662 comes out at 0.6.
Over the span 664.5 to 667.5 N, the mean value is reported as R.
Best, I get 117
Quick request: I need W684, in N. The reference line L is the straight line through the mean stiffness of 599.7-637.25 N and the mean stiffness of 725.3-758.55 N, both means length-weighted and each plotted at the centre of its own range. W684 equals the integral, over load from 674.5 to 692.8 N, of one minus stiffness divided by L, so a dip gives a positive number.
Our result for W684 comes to 1.9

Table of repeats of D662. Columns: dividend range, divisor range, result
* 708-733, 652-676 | 0.86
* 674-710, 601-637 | 0.77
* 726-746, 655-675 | 1.18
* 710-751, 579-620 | 0.88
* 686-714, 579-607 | 0.55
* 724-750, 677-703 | 1.32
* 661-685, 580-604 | 0.82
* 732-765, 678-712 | 1.52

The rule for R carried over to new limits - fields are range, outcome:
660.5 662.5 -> 118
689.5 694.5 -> 105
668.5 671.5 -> 122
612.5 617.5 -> 117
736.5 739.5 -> 145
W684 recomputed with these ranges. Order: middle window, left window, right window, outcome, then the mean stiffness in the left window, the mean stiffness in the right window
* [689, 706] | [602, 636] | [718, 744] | 6.0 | 124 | 130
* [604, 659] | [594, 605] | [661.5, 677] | 3.4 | 144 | 118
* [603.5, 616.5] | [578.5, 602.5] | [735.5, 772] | 2.2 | 148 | 139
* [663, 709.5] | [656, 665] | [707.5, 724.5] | 0.2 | 115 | 84.1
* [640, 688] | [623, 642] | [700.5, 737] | -1.4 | 130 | 97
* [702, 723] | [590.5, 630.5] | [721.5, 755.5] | 9.3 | 130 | 135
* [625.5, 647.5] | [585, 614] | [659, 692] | -0.2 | 138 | 119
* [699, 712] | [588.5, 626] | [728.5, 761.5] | 7.2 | 132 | 139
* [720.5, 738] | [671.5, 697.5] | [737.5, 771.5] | -0.1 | 114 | 139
